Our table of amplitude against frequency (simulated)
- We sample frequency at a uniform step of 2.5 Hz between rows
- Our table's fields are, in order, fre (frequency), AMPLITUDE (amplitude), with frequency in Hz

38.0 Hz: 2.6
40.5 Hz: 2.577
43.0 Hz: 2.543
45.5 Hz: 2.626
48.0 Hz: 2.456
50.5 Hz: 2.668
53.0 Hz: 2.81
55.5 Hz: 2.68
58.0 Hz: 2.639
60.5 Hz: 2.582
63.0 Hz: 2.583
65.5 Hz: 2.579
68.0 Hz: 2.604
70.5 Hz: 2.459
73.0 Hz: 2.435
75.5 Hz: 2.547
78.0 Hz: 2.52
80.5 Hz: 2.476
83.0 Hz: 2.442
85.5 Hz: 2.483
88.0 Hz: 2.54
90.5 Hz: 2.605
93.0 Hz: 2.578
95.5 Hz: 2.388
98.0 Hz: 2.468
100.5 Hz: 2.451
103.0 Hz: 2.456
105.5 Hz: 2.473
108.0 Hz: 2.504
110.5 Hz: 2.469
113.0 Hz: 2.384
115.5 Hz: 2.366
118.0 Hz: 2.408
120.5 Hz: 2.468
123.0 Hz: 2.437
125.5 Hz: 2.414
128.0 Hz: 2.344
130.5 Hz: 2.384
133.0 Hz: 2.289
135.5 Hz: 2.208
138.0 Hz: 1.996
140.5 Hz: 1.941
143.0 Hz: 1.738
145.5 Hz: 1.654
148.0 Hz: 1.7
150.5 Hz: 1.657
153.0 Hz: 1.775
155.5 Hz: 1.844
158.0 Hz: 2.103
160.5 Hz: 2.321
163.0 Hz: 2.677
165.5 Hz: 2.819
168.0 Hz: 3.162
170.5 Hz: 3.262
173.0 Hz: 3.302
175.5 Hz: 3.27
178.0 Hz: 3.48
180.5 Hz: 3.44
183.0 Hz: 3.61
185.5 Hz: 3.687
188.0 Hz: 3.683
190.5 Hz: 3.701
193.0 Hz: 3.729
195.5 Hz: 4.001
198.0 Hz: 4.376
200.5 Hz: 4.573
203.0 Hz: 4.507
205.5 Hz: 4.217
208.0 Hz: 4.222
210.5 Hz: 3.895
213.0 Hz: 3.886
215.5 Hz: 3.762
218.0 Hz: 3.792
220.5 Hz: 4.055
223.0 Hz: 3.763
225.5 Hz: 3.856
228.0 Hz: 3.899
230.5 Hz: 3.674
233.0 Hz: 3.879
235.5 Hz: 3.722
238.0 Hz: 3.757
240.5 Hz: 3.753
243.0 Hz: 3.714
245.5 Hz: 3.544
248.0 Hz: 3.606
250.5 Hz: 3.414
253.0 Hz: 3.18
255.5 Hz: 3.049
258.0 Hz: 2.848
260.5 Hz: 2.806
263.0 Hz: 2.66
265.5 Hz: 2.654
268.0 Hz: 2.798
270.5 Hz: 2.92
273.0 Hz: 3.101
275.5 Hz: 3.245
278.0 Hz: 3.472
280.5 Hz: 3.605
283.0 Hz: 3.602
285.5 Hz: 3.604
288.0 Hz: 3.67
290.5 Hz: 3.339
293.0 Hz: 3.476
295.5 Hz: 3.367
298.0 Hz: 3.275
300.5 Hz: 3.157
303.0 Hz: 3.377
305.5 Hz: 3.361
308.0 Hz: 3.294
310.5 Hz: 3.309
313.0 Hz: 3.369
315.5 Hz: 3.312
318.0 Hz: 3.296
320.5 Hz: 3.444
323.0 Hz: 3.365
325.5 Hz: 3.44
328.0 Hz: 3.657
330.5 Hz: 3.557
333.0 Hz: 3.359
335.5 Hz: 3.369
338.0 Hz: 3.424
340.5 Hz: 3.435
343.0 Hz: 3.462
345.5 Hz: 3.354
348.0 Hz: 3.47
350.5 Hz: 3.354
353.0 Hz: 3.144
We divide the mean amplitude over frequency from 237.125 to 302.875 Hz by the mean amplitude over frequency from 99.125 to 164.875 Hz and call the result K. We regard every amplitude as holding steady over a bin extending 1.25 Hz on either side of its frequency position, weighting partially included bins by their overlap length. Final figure 1.49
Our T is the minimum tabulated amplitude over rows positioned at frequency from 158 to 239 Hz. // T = 2.103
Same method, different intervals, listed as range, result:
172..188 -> 3.27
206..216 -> 3.762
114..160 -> 1.654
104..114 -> 2.384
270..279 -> 2.92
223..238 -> 3.674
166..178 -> 3.162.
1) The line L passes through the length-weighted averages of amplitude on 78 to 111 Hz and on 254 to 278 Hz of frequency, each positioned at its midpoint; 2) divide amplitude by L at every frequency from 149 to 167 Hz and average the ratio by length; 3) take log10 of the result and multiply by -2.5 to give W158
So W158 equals 0.21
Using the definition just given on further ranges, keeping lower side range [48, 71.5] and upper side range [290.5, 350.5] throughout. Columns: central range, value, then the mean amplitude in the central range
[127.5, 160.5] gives 0.402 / 1.98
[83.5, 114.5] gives 0.104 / 2.48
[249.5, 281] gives 0.063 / 3.04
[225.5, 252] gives -0.177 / 3.7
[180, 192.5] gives -0.214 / 3.64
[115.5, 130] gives 0.164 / 2.41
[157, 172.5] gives 0.063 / 2.76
